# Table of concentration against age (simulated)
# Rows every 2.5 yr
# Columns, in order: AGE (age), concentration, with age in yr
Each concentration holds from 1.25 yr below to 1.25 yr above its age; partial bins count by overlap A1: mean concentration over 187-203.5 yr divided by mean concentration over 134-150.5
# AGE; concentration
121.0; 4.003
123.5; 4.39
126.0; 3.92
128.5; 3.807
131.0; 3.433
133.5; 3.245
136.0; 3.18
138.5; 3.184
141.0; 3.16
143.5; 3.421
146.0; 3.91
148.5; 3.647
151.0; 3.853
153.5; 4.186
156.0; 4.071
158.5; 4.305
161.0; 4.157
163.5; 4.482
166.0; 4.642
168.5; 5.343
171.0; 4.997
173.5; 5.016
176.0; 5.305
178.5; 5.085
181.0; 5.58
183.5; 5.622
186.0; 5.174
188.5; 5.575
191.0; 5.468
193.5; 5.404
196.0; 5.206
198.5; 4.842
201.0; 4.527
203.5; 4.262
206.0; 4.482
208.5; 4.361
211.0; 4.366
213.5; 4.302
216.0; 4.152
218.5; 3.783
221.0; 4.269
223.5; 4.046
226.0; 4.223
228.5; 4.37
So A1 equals 1.49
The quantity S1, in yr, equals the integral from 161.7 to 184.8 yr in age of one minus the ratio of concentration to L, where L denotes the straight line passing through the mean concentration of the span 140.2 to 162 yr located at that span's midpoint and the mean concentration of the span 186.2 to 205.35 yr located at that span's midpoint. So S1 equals -3.4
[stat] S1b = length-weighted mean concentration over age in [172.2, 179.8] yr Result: 5.14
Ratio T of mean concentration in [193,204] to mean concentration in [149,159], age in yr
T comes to 1.2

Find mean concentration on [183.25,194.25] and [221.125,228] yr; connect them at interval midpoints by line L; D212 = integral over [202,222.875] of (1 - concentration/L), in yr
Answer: 1.6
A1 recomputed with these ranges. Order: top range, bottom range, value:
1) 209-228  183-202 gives 0.80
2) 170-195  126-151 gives 1.53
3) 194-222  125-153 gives 1.26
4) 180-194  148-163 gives 1.34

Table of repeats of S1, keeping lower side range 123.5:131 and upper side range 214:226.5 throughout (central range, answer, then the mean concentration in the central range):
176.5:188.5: -4.1 yr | 5.38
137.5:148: 1.3 yr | 3.44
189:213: -4.3 yr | 4.78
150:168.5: -1.7 yr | 4.32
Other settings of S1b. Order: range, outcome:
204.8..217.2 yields 4.33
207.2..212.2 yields 4.36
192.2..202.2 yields 5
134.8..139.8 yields 3.18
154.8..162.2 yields 4.18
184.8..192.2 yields 5.41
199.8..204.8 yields 4.39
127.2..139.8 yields 3.37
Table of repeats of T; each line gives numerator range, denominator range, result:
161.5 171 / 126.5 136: 1.37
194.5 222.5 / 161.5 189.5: 0.86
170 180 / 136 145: 1.57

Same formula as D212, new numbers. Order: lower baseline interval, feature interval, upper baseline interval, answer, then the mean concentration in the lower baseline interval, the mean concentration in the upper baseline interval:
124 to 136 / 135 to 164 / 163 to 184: 3.48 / 3.61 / 5.12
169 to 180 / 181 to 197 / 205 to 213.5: -2.01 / 5.13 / 4.39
